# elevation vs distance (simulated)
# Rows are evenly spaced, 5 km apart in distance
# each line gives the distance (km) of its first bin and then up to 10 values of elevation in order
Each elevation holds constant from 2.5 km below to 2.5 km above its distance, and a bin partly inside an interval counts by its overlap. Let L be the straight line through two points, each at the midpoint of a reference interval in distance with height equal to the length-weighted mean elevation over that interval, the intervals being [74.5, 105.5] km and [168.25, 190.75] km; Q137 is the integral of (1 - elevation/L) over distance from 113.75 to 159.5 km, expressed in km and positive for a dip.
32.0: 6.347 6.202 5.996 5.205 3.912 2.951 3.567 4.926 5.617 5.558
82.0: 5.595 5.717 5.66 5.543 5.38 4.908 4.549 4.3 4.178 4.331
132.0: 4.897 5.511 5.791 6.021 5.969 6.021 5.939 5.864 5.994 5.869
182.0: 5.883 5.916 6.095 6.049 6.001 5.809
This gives 4.29 km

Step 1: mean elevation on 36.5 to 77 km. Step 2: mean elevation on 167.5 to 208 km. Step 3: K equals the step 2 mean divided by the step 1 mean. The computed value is 1.25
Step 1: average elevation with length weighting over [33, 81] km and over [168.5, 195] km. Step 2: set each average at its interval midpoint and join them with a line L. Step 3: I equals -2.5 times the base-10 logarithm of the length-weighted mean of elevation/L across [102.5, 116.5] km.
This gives 0.13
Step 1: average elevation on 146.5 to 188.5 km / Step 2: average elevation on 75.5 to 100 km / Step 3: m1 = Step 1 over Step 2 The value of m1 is 1.06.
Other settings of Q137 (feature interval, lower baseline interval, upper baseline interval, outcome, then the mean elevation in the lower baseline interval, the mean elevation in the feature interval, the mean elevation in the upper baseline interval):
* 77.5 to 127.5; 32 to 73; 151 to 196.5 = 2.17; 4.86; 5.07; 5.95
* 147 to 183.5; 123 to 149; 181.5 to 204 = -2.08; 5.23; 5.94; 6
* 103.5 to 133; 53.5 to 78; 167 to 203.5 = 3.26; 4.44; 4.54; 5.96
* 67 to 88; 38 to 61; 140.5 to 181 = -2.66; 4.56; 5.53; 5.94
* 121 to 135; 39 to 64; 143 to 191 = 2.27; 4.38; 4.54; 5.94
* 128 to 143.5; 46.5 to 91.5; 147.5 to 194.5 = 0.80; 4.8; 5.27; 5.95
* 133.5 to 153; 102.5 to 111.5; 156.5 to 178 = -0.79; 4.93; 5.76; 5.93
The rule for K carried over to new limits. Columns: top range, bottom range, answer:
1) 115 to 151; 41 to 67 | 1.18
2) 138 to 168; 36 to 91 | 1.18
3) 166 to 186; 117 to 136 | 1.30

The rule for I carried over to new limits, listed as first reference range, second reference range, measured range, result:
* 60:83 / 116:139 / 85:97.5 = -0.15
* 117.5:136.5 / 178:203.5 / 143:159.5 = -0.17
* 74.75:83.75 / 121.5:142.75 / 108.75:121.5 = 0.17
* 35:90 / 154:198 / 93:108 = 0.00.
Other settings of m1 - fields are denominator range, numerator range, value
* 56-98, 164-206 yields 1.17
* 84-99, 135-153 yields 1.03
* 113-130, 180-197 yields 1.39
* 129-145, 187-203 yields 1.12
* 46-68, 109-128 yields 1.09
